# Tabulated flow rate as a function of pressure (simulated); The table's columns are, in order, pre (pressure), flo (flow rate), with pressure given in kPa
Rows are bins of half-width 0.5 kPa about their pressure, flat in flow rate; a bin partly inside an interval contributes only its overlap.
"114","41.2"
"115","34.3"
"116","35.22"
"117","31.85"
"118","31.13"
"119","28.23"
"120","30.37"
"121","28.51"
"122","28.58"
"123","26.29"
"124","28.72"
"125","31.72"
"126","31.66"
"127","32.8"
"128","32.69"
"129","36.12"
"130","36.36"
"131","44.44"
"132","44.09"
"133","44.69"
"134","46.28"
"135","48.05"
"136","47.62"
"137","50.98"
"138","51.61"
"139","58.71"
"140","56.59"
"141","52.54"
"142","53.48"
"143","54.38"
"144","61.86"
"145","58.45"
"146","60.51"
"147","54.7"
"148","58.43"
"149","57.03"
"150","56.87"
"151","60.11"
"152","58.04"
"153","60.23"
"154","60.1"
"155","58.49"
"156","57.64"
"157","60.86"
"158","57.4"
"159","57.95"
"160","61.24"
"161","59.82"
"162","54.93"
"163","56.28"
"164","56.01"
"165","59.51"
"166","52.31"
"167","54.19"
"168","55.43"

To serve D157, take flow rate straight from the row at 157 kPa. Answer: 60.86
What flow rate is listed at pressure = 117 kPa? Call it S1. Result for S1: 31.85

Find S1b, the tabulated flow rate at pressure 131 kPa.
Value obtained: 44.44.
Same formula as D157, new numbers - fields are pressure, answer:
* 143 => 54.38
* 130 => 36.36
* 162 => 54.93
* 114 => 41.2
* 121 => 28.51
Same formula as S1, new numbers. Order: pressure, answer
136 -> 47.62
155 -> 58.49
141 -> 52.54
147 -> 54.7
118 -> 31.13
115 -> 34.3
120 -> 30.37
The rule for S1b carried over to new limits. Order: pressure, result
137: 50.98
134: 46.28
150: 56.87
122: 28.58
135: 48.05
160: 61.24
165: 59.51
